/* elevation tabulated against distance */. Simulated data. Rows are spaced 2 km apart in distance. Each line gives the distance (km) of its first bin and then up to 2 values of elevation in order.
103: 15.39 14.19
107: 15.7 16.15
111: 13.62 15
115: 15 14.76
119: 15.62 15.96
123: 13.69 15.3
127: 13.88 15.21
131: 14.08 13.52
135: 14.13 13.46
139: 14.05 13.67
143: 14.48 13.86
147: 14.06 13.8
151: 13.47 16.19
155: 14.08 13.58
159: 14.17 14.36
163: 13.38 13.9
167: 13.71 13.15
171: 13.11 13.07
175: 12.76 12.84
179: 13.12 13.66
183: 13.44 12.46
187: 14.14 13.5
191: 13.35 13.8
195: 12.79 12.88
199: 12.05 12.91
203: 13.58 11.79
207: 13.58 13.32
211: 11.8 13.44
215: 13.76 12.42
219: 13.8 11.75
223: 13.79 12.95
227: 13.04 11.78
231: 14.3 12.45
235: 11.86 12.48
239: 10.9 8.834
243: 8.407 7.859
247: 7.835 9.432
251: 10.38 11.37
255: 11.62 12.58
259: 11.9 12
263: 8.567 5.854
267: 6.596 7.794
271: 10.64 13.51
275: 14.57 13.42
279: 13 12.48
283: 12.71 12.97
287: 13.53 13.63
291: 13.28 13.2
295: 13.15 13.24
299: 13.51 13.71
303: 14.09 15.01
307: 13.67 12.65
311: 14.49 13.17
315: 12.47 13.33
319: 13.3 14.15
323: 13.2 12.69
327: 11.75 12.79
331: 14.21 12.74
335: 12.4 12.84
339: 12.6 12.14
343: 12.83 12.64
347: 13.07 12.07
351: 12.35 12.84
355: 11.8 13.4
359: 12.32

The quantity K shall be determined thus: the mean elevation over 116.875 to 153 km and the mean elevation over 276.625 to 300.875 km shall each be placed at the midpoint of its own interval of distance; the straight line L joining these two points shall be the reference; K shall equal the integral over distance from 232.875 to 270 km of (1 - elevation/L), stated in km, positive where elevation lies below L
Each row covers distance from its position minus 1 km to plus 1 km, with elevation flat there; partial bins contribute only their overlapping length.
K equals 9.9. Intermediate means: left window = 14.3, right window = 13.2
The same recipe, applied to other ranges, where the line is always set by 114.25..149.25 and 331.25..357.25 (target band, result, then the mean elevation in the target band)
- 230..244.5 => 2.48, 11.2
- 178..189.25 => 0.45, 13.4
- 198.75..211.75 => 0.93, 12.8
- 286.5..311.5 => -1.20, 13.6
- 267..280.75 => 1.48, 11.8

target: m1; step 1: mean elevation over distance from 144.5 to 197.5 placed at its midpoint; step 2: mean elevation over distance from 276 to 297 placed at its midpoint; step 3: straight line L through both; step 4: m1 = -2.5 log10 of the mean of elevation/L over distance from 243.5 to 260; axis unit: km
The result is 0.27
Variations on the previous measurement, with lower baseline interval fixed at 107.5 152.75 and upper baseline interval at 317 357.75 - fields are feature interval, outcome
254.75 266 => 0.28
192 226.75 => 0.07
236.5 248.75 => 0.41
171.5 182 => 0.08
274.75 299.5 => 0.00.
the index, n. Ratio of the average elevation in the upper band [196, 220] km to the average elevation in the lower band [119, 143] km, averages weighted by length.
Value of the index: 0.90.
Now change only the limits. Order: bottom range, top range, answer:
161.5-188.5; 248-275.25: 0.78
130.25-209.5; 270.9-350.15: 0.97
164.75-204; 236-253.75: 0.73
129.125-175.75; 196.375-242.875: 0.90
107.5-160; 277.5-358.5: 0.91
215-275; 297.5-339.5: 1.20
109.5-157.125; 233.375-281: 0.73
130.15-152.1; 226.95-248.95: 0.77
